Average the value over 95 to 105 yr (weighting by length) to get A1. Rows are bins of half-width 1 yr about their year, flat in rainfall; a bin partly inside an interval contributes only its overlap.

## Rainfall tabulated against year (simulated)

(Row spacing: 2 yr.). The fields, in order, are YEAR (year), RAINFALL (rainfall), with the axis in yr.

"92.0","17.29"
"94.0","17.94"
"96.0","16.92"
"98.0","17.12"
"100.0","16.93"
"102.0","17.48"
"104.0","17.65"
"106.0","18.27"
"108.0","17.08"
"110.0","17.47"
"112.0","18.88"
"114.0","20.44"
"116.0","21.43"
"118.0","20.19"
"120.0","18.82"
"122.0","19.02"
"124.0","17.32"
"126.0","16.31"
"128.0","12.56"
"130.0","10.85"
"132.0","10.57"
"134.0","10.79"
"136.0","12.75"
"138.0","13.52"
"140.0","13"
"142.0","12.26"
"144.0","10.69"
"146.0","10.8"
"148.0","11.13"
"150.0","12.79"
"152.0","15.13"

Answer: 17.2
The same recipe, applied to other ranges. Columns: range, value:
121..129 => 16.3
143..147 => 10.7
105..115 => 18.4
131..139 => 11.9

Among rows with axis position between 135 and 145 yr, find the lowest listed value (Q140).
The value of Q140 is 10.69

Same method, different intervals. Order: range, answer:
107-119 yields 17.08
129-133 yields 10.57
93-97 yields 16.92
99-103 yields 16.93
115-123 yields 18.82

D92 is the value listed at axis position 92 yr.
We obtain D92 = 17.29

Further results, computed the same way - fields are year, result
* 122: 19.02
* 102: 17.48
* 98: 17.12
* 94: 17.94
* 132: 10.57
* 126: 16.31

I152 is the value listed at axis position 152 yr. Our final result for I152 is 15.13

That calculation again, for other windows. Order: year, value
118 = 20.19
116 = 21.43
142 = 12.26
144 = 10.69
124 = 17.32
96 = 16.92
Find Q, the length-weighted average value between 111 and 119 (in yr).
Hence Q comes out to 20.2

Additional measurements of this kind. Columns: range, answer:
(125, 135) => 12.2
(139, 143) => 12.6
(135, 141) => 13.1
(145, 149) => 11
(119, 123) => 18.9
